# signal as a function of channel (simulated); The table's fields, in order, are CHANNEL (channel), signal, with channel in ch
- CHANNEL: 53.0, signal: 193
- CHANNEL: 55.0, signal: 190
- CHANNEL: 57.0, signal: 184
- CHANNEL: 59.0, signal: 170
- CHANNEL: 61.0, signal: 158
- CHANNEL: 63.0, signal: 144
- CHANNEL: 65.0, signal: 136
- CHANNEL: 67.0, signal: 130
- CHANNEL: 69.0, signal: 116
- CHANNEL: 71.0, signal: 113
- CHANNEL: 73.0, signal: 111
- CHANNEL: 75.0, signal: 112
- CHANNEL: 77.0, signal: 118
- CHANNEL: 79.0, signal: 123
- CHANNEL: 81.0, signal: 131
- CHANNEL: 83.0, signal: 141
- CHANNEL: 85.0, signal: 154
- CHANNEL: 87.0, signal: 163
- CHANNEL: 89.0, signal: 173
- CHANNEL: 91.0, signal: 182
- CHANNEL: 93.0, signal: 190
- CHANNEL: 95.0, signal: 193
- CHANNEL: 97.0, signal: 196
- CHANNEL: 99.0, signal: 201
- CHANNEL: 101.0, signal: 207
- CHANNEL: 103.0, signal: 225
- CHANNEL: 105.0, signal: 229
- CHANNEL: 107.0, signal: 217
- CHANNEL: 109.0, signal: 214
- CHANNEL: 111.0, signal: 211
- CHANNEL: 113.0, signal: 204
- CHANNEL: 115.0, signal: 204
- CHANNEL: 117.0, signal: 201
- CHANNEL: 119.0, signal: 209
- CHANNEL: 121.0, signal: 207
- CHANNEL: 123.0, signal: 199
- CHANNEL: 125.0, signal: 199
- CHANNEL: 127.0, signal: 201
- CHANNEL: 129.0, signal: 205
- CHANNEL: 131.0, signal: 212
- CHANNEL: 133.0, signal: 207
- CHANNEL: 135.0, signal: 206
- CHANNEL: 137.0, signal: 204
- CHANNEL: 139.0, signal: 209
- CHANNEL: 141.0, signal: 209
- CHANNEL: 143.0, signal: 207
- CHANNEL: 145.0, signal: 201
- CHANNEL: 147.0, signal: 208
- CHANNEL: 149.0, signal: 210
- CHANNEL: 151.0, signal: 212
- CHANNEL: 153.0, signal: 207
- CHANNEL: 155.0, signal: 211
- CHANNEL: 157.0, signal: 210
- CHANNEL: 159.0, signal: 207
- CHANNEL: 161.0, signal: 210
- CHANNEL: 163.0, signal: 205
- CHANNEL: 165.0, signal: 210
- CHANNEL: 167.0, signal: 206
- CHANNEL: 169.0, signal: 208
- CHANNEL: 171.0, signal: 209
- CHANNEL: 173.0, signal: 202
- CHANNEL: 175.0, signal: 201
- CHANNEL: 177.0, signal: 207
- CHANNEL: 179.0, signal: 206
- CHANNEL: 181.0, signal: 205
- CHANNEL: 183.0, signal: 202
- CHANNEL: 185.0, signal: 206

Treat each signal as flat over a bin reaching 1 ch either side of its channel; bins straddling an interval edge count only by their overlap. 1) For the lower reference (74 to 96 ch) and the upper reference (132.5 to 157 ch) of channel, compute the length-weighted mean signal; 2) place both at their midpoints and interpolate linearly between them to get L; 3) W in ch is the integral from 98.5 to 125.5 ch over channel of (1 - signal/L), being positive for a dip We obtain -4.9 ch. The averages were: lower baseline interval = 153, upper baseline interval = 208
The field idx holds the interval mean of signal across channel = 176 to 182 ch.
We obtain 206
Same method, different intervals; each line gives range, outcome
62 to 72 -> 128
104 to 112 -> 218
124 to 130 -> 202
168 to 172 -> 208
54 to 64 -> 169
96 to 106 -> 212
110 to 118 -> 205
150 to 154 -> 210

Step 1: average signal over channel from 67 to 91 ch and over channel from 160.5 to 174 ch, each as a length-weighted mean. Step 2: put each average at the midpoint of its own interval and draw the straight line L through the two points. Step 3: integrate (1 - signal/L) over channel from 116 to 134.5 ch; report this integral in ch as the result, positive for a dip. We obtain -3.5 ch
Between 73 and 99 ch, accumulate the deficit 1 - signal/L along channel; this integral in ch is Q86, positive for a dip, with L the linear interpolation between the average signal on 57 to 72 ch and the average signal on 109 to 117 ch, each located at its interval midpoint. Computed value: 2.32 ch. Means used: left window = 141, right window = 207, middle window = 156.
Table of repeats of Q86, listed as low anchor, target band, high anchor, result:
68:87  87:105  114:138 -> -4.54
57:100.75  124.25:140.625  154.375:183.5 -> -1.88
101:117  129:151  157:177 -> 0.25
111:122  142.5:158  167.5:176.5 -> -0.22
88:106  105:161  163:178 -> -1.32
